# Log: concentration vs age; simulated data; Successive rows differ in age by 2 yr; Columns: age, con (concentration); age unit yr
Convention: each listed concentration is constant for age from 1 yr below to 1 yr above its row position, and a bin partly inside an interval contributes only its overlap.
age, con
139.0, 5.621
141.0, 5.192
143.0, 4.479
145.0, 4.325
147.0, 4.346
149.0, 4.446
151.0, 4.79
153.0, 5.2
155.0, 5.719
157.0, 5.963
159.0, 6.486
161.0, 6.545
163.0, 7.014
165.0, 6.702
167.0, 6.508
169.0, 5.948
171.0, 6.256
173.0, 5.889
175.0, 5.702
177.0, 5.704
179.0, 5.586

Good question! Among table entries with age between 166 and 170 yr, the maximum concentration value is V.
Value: 6.508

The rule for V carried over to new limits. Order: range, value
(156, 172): 7.014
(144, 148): 4.346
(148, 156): 5.719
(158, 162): 6.545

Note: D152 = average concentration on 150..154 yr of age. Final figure 5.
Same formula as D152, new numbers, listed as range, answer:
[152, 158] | 5.63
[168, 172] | 6.1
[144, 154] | 4.62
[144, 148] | 4.34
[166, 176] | 6.06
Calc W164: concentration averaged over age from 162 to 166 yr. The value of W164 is 6.86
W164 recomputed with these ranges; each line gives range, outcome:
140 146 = 4.67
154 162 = 6.18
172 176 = 5.8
